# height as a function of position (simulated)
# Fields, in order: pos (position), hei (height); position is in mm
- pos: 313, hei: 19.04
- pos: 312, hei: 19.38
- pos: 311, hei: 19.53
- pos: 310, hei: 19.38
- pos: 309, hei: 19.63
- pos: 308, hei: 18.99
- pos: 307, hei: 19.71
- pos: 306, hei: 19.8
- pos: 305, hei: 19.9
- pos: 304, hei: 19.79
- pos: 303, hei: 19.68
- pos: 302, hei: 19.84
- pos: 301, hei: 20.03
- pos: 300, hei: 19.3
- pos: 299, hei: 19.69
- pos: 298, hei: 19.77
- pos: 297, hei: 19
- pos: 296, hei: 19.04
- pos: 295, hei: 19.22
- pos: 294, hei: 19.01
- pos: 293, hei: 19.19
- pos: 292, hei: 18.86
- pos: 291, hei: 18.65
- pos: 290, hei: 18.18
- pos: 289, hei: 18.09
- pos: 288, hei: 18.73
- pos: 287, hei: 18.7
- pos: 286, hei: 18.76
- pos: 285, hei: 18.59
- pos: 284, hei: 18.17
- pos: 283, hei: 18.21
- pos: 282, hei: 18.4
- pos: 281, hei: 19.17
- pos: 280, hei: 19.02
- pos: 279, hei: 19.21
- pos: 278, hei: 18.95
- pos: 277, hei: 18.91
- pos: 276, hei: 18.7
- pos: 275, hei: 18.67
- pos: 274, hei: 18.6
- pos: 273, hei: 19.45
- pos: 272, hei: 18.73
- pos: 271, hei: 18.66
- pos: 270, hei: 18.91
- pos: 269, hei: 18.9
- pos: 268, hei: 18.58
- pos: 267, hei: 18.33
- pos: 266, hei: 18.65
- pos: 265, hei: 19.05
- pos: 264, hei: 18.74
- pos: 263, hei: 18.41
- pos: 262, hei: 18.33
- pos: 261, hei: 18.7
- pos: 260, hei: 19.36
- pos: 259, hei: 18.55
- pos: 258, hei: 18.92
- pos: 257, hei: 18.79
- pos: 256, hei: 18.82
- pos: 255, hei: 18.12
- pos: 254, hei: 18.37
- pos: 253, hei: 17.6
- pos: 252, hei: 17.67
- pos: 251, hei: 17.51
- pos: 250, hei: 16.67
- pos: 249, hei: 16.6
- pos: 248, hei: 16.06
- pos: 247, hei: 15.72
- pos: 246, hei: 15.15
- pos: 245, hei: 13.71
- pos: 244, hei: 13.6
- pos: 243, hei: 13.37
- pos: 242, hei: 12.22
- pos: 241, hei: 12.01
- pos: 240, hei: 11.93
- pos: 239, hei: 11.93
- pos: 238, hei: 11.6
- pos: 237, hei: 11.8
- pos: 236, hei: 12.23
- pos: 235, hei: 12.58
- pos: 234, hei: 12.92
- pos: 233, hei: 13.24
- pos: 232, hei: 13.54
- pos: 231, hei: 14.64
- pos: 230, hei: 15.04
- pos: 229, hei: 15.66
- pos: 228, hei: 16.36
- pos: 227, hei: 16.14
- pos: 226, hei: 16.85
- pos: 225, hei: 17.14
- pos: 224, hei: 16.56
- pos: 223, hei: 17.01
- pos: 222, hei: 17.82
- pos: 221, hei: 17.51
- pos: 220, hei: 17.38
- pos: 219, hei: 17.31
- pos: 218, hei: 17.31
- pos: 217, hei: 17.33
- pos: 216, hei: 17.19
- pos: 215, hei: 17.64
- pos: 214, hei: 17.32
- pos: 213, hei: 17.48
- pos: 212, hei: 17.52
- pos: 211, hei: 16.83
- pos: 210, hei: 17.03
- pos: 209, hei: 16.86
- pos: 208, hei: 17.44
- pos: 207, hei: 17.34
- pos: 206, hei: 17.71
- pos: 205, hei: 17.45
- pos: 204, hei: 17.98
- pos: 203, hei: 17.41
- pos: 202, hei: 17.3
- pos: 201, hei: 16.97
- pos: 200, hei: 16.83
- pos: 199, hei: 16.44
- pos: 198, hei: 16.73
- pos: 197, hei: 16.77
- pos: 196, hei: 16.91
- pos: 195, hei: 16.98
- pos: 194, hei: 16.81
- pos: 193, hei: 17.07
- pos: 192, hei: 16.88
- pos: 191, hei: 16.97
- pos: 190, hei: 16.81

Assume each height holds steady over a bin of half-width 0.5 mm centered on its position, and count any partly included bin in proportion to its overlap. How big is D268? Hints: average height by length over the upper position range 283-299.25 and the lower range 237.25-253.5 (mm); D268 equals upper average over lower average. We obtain 1.29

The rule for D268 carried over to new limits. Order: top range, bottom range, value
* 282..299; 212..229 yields 1.10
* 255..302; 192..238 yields 1.15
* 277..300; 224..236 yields 1.27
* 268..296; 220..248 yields 1.30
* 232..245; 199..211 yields 0.73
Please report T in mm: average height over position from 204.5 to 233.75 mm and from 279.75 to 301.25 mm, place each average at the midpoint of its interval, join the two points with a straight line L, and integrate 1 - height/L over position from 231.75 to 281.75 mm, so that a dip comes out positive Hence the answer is 3.3 mm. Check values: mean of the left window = 16.7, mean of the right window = 18.9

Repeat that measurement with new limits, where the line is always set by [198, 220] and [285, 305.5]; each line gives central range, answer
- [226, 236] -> 1.8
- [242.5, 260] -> 1.3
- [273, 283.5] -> 0.0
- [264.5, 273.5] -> -0.1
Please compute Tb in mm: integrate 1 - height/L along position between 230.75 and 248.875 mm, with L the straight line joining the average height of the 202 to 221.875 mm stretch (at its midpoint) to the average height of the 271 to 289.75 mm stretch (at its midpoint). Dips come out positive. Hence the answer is 4.7 mm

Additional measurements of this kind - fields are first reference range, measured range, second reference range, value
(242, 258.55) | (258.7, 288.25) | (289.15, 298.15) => -1.6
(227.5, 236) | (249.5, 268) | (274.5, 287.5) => -1.9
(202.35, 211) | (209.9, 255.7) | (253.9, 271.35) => 6.0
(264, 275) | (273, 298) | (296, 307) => 0.6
